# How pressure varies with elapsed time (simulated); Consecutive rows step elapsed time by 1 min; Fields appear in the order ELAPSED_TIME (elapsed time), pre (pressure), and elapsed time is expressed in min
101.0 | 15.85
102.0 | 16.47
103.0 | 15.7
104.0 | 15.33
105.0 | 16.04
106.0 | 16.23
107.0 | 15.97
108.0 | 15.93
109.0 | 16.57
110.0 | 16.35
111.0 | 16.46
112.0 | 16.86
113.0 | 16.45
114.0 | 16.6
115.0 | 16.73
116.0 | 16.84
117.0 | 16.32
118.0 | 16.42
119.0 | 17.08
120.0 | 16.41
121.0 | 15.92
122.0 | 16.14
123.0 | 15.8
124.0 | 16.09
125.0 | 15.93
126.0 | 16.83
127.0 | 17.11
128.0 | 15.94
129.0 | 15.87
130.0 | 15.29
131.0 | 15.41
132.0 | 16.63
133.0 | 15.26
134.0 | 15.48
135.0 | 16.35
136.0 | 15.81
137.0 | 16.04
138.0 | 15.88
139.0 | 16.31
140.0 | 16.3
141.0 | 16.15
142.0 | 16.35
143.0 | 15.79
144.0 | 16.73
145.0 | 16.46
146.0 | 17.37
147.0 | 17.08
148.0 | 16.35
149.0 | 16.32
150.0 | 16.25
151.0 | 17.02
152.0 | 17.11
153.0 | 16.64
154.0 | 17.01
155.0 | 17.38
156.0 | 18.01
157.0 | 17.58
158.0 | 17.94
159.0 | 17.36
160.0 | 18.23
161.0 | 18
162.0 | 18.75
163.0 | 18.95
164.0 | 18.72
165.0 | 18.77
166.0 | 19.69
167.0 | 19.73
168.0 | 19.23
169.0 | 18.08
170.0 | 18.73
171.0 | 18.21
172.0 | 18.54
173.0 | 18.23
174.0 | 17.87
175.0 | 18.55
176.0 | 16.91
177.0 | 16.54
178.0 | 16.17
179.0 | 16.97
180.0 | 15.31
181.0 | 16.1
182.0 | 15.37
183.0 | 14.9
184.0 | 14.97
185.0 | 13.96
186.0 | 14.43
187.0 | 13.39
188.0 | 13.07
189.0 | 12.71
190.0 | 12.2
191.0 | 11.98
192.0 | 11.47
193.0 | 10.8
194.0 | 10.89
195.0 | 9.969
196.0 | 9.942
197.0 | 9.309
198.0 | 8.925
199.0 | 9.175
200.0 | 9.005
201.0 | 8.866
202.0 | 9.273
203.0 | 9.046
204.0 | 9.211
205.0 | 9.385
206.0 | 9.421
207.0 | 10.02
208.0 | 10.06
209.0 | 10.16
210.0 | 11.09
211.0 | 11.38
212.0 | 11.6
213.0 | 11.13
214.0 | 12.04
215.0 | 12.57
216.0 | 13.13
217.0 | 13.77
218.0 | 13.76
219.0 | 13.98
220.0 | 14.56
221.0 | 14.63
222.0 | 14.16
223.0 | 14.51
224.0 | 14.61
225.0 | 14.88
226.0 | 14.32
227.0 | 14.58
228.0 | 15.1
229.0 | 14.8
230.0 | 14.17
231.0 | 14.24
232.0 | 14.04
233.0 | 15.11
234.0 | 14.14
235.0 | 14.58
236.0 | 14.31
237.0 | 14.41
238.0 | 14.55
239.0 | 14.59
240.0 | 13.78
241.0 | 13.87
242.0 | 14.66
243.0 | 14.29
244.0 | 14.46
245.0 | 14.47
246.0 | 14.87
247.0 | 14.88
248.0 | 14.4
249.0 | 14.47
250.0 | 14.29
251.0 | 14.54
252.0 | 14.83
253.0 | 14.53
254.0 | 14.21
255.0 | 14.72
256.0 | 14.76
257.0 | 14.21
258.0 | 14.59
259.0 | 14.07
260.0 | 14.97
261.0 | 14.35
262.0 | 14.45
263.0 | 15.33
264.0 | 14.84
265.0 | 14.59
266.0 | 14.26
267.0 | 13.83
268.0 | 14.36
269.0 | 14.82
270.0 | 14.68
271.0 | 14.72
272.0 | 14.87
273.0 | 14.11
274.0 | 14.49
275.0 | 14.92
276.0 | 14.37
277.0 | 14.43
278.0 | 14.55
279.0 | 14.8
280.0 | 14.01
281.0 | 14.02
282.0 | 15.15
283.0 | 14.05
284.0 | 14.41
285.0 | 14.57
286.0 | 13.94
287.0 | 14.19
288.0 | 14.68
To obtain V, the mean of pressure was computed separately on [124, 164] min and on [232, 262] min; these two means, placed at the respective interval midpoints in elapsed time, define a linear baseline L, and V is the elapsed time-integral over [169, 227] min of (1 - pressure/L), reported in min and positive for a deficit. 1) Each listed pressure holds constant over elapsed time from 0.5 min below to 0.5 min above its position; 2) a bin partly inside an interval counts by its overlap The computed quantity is 9.0 min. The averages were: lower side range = 16.7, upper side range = 14.5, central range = 13.1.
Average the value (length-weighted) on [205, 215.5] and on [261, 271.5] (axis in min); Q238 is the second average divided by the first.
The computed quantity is 1.34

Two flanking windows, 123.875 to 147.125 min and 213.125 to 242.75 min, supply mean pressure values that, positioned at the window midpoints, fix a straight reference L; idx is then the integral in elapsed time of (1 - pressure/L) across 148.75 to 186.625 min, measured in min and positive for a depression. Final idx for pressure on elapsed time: -4.5 min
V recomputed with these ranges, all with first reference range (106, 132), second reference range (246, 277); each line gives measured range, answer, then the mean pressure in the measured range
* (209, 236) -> 2.4 min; 13.7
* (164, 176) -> -2.3 min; 18.6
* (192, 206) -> 5.2 min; 9.59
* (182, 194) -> 1.8 min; 13.1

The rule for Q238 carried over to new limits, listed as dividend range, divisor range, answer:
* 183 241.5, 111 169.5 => 0.74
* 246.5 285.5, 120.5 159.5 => 0.88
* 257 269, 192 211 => 1.48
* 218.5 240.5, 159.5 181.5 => 0.80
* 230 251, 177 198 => 1.09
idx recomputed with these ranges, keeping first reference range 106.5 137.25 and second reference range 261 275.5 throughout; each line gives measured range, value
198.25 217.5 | 5.97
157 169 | -2.16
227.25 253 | 0.73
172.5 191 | 0.27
